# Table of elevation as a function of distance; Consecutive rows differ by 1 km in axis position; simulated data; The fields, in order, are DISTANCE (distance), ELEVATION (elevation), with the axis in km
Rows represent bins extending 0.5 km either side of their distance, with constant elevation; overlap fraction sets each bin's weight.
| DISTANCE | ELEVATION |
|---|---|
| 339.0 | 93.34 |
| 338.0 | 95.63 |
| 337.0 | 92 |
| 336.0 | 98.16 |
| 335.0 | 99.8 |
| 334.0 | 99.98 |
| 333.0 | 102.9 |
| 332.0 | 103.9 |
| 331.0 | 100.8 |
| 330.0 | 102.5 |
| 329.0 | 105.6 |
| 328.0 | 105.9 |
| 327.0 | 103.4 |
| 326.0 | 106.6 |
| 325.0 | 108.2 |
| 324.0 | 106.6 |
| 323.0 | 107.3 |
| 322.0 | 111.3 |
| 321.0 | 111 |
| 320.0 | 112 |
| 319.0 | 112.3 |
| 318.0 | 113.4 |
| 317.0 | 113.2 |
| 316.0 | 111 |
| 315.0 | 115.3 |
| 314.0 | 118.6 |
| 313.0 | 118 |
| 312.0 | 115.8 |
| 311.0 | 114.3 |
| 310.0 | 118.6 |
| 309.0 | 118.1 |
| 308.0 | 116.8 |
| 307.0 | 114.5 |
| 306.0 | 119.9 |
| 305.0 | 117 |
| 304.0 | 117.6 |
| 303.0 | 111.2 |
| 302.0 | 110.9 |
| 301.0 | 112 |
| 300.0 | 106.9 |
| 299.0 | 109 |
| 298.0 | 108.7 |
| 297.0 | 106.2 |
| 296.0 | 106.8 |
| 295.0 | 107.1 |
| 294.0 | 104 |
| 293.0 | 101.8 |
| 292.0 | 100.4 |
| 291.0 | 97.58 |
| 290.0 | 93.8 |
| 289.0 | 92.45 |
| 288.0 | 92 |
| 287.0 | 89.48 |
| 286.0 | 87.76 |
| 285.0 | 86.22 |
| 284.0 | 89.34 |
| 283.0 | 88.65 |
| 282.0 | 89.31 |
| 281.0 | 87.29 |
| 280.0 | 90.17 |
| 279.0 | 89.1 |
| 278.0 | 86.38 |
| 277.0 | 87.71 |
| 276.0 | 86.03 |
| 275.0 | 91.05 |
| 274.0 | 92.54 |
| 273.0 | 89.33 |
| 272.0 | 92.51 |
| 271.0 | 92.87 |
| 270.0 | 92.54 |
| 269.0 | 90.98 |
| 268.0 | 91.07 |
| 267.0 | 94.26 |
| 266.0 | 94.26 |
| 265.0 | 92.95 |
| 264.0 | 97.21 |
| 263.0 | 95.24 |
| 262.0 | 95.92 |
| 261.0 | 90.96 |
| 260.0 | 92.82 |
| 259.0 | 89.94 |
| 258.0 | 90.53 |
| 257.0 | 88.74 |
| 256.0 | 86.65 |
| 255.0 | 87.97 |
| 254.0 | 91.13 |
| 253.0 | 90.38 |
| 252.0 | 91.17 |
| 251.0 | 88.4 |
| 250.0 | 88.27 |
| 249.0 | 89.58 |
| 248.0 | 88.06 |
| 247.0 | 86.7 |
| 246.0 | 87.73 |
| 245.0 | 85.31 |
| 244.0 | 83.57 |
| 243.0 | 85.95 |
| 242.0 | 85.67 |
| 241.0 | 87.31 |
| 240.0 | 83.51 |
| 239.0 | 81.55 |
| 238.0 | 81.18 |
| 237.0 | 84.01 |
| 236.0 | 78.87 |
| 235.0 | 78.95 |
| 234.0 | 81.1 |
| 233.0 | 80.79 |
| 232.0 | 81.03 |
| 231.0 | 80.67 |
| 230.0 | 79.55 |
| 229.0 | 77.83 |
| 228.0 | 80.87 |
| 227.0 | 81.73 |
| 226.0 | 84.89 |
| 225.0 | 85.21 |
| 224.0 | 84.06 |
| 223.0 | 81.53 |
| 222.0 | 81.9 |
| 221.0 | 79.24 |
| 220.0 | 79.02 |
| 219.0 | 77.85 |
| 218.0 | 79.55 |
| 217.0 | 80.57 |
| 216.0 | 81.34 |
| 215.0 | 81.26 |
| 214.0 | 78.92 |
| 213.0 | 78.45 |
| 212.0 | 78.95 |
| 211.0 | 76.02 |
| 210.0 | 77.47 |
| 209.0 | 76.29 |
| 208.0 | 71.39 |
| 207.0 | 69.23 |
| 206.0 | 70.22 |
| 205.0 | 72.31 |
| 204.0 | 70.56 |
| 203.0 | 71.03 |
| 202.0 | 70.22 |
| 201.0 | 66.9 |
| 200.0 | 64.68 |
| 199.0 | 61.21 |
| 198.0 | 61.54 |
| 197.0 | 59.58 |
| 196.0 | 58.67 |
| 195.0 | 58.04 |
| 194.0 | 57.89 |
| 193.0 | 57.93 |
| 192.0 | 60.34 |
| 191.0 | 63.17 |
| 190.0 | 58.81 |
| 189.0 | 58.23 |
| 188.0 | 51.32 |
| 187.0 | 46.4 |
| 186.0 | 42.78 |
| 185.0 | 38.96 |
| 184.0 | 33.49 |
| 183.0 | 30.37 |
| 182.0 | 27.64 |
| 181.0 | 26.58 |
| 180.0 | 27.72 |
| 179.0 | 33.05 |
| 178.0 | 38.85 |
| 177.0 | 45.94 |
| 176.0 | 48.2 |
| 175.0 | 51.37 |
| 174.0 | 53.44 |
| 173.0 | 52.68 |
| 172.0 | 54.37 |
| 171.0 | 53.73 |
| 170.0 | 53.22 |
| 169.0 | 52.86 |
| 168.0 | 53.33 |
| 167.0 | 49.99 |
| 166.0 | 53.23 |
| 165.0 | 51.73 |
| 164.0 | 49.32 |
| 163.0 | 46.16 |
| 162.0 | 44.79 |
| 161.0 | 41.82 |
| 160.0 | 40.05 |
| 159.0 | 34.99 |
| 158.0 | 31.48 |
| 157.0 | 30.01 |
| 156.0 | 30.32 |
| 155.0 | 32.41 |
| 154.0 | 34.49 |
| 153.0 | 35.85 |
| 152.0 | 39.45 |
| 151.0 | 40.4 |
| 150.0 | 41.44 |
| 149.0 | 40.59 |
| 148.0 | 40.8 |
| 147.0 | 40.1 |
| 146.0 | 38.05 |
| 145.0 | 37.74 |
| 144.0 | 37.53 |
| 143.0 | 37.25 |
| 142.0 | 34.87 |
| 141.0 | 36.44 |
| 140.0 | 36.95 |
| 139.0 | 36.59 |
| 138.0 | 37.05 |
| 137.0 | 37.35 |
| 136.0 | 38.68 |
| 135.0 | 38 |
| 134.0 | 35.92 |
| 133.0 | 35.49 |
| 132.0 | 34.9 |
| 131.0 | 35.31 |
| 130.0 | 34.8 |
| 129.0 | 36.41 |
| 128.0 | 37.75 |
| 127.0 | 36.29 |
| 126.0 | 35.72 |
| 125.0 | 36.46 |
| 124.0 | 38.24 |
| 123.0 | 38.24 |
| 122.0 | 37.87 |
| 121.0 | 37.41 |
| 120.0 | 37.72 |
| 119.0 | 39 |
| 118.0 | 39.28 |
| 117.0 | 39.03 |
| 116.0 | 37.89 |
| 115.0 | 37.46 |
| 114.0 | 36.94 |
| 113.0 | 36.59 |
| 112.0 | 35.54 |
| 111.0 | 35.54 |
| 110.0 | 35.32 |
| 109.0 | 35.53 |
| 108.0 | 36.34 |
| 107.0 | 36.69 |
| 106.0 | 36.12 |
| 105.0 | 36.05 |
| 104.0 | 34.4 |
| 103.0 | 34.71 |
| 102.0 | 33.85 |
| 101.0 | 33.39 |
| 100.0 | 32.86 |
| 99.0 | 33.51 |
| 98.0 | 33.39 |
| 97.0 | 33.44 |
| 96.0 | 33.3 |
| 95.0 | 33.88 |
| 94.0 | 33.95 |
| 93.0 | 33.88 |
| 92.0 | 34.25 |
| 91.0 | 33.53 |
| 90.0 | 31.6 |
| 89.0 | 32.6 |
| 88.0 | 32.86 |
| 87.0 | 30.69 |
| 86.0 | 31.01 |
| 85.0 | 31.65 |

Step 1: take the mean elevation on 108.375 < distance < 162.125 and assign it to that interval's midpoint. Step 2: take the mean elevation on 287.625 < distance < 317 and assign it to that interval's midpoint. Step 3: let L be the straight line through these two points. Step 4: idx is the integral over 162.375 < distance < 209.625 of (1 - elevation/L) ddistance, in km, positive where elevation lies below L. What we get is 4.42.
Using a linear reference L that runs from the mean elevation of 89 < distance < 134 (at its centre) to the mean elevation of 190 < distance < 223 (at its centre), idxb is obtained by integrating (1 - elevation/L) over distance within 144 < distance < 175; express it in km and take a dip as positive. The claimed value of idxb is 6.0 km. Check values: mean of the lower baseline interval 35.6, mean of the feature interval 43.3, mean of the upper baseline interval 71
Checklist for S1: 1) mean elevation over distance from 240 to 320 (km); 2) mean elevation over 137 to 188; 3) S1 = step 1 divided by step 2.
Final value 2.39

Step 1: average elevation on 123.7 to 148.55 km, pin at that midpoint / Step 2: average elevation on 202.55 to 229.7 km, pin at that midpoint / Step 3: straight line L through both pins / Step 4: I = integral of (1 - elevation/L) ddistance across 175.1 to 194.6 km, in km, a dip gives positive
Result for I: 5.5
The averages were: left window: 37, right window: 78.1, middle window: 44.8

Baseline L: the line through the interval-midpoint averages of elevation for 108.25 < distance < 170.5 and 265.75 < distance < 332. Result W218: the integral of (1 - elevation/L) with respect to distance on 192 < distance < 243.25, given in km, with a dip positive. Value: -4.0 km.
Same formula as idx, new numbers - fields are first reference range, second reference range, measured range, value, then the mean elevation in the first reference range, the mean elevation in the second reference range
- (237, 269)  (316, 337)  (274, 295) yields 1.0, 89.1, 106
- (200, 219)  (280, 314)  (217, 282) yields 1.1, 74.8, 105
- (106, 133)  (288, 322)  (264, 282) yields 1.2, 36.8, 110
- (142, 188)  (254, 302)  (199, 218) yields -3.7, 41.5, 94.3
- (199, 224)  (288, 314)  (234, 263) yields 0.8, 75.5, 109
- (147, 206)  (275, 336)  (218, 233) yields -2.5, 48.3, 104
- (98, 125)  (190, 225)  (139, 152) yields 2.8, 36.3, 71.7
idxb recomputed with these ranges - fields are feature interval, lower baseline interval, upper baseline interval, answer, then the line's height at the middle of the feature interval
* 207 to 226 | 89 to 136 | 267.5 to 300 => -2.1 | 71.3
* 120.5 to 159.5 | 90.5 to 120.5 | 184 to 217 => 7.8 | 46.2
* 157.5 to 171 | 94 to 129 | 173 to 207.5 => 0.3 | 47.5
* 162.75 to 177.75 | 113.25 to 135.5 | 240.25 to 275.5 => 1.1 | 55.3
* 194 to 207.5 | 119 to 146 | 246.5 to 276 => 0.1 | 65.6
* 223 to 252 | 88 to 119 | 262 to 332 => -0.8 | 81.6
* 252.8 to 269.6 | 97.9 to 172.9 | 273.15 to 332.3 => -0.8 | 87.8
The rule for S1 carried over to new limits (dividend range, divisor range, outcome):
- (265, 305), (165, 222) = 1.62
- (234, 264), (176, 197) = 1.89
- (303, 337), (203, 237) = 1.40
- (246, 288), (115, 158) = 2.44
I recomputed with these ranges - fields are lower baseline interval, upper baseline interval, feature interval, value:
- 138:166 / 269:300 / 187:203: -1.0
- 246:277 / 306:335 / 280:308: 0.0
